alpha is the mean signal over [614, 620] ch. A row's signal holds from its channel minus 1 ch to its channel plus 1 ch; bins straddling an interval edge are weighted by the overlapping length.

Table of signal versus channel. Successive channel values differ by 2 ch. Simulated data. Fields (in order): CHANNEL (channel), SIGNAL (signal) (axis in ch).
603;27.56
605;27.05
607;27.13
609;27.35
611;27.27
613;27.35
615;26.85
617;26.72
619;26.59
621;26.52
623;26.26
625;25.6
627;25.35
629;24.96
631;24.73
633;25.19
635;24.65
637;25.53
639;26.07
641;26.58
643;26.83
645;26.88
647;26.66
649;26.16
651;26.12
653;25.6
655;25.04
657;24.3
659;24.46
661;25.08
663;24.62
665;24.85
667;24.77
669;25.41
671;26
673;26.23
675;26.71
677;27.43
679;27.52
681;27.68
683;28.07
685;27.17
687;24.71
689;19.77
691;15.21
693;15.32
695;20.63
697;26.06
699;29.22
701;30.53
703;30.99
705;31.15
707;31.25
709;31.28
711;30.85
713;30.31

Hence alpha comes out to 26.7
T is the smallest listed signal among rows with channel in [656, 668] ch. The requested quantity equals 24.3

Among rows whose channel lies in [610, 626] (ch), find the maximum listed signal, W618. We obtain 27.35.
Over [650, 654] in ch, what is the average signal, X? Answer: 25.9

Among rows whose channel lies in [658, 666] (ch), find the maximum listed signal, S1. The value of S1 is 25.08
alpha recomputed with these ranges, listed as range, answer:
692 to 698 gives 20.7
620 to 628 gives 25.9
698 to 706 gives 30.5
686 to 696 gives 19.1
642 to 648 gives 26.8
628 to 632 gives 24.8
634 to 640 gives 25.4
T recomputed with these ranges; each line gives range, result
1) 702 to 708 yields 30.99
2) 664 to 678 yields 24.77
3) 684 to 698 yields 15.21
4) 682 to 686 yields 27.17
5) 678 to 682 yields 27.52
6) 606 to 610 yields 27.13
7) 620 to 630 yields 24.96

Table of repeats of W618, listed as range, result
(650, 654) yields 26.12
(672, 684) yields 28.07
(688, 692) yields 19.77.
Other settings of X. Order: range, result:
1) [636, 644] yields 26.3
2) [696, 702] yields 28.6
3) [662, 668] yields 24.7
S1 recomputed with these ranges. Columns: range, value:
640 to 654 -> 26.88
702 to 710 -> 31.28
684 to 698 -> 27.17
